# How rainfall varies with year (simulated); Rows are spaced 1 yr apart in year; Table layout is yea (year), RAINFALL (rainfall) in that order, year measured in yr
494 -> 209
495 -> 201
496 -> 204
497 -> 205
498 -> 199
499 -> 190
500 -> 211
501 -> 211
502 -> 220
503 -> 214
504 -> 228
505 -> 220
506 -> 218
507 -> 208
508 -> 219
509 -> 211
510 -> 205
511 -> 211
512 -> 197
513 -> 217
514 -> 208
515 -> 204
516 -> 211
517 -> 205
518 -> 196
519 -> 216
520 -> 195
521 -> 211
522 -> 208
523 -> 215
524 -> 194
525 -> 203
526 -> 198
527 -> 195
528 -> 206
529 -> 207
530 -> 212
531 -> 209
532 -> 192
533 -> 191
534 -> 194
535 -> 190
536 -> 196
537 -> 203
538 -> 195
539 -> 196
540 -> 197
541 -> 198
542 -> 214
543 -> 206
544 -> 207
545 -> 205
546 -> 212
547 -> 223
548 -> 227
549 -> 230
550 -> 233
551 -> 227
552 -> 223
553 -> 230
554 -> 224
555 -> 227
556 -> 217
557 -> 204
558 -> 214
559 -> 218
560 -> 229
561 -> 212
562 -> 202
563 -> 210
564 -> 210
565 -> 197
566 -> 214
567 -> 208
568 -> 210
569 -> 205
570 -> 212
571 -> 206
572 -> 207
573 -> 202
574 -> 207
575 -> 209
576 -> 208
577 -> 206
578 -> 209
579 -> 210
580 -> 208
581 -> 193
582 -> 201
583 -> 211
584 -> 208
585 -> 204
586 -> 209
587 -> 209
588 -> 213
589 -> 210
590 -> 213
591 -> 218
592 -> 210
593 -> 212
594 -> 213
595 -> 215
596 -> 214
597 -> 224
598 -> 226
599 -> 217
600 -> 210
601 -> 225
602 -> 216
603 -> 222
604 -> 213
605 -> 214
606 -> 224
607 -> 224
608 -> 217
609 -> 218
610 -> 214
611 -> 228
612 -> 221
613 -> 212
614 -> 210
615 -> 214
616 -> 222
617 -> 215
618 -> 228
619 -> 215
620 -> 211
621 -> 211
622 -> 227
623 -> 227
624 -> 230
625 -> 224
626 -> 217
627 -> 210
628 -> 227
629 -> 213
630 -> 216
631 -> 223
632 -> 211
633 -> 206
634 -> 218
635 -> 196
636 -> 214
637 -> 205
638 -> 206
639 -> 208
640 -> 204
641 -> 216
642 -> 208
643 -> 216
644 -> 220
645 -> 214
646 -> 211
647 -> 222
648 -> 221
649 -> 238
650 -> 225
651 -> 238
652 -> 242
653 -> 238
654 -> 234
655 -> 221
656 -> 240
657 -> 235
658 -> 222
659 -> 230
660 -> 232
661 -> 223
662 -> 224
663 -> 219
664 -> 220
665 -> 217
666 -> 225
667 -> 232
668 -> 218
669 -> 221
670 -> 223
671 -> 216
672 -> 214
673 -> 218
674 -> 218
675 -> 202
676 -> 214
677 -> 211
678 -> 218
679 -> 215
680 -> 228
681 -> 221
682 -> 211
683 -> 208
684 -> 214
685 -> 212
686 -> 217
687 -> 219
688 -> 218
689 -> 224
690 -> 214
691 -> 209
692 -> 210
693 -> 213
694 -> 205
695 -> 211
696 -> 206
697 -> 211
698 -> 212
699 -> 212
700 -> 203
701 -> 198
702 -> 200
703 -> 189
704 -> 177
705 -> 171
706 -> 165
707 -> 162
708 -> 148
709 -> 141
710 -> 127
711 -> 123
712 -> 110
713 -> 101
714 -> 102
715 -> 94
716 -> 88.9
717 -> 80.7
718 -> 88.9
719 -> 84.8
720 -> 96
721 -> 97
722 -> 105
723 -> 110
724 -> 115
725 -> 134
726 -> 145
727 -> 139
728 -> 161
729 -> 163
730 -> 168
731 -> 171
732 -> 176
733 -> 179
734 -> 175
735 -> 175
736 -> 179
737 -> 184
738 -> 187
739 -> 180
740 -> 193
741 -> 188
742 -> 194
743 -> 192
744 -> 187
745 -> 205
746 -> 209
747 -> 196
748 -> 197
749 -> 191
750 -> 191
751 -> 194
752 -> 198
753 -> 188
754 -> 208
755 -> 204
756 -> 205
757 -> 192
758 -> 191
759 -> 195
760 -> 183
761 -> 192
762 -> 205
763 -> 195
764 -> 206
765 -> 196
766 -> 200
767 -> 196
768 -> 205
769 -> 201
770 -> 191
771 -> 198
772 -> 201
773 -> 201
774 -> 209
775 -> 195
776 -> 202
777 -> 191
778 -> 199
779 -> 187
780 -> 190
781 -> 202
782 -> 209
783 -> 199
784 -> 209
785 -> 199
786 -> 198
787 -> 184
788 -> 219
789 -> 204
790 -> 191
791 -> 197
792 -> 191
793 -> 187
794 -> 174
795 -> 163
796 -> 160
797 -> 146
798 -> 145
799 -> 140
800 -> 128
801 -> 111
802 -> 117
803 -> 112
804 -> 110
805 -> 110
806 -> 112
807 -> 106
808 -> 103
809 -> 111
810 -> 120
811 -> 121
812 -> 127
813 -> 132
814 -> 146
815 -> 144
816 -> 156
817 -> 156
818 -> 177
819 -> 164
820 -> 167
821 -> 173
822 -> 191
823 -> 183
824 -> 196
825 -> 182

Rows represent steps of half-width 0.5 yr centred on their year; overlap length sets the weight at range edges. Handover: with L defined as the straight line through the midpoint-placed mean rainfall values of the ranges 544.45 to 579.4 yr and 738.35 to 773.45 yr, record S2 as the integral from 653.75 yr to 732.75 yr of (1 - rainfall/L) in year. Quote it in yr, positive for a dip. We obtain 7.0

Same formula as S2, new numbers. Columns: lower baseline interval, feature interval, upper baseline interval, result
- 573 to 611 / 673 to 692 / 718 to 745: -4.2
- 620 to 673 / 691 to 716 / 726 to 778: 4.3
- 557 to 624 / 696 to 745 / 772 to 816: 7.1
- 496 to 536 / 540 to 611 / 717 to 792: -4.8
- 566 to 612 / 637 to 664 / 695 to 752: -4.9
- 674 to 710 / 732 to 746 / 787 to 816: -0.7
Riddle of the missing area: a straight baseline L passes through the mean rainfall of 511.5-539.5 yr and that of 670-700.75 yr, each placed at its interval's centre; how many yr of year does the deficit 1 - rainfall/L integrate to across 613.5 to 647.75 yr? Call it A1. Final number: -0.9 yr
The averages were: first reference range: 202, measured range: 215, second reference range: 213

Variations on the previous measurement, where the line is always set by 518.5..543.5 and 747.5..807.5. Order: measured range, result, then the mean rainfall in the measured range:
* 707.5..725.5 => 7.6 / 108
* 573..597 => -1.5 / 209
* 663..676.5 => -2.0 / 218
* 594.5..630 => -4.3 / 219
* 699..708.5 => 0.4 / 181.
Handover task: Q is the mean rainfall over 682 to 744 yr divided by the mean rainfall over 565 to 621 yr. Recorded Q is 0.8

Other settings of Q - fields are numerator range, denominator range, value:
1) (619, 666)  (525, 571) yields 1.05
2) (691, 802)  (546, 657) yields 0.81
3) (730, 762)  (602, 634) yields 0.87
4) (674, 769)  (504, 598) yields 0.86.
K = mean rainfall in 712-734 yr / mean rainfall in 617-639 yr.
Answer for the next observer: 0.58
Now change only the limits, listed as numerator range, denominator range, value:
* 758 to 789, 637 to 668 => 0.89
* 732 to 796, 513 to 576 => 0.93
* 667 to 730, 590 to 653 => 0.81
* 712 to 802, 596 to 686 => 0.79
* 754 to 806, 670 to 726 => 1.04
